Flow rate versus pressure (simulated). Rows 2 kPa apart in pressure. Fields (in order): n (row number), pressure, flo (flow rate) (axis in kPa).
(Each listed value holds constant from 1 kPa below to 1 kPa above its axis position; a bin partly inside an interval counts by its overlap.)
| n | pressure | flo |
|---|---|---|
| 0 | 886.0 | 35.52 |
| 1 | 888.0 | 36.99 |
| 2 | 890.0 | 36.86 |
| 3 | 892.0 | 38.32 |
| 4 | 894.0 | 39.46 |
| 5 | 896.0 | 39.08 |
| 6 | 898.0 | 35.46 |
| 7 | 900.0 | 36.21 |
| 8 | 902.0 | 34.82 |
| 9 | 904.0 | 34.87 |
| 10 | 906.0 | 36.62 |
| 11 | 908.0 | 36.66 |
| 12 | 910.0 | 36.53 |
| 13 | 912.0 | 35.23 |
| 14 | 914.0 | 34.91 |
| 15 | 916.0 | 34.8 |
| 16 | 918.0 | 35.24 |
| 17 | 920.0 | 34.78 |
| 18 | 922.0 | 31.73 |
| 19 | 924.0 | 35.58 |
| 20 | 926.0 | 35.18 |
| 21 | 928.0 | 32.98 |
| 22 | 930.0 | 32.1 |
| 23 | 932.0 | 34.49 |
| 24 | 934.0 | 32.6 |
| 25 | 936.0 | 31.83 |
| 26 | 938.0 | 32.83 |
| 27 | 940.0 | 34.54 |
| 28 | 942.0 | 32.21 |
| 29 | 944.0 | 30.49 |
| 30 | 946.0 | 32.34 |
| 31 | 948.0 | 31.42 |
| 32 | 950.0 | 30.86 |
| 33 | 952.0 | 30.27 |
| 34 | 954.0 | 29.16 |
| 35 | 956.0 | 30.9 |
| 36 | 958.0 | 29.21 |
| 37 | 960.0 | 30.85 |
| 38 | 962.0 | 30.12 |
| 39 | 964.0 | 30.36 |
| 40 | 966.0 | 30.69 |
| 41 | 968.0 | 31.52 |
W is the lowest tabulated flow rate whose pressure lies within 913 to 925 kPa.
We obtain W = 31.73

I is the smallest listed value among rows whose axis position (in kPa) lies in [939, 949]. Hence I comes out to 30.49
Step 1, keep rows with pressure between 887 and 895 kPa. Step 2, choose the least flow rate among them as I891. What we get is 36.86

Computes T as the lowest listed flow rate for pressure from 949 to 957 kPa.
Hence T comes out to 29.16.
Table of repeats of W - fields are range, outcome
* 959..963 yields 30.12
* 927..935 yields 32.1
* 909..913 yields 35.23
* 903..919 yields 34.8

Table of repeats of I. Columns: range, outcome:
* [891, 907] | 34.82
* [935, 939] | 31.83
